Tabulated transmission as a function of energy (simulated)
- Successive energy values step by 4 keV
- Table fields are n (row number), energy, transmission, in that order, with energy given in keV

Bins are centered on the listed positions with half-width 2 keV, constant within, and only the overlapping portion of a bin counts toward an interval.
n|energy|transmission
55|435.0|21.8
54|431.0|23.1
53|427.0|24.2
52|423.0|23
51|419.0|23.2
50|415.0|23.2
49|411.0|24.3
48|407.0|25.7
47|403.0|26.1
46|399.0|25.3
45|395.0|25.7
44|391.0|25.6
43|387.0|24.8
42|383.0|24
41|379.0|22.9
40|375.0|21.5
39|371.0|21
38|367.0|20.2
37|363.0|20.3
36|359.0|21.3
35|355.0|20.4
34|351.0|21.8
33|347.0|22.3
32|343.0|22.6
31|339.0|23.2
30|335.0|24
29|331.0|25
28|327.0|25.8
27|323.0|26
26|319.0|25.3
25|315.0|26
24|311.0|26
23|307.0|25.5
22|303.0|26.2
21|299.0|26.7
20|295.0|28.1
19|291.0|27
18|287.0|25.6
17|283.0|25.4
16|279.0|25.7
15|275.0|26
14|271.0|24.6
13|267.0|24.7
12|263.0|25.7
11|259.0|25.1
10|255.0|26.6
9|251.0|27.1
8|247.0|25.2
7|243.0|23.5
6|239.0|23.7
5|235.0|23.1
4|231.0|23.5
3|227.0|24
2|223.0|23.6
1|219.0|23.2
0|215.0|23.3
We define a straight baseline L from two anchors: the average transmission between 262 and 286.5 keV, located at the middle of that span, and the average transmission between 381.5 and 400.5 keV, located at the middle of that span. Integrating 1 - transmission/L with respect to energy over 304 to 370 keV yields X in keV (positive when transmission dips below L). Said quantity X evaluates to 4.5 keV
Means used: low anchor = 25.4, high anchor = 25.1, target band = 23.5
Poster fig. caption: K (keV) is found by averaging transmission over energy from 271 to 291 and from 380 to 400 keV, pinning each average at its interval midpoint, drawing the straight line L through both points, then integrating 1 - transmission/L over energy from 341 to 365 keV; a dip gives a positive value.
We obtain 3.6 keV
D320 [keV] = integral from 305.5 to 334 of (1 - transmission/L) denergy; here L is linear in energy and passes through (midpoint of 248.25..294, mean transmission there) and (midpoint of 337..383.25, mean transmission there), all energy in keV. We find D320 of -2.5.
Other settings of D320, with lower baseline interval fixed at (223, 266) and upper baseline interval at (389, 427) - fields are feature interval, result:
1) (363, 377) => 2.18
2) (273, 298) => -1.65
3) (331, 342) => 0.40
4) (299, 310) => -0.60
